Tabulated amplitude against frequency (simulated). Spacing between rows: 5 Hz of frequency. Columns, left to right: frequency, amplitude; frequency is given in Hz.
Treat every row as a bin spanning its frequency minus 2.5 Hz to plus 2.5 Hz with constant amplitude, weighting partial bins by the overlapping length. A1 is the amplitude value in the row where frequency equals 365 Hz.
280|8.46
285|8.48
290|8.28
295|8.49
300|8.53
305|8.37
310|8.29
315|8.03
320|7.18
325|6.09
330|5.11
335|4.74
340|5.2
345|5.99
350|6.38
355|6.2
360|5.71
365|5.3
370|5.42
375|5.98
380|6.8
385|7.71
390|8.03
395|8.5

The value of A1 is 5.3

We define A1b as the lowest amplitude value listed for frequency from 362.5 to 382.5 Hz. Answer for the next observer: 5.3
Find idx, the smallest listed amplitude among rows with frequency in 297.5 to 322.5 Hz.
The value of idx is 7.18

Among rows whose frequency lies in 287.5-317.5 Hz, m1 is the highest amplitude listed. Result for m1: 8.53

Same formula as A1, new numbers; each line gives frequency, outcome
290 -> 8.28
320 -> 7.18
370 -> 5.42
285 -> 8.48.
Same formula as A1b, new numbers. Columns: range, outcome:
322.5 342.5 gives 4.74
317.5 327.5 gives 6.09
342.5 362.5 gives 5.71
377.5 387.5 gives 6.8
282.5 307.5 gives 8.28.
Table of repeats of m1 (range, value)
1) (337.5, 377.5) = 6.38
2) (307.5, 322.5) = 8.29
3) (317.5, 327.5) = 7.18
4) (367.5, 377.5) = 5.98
